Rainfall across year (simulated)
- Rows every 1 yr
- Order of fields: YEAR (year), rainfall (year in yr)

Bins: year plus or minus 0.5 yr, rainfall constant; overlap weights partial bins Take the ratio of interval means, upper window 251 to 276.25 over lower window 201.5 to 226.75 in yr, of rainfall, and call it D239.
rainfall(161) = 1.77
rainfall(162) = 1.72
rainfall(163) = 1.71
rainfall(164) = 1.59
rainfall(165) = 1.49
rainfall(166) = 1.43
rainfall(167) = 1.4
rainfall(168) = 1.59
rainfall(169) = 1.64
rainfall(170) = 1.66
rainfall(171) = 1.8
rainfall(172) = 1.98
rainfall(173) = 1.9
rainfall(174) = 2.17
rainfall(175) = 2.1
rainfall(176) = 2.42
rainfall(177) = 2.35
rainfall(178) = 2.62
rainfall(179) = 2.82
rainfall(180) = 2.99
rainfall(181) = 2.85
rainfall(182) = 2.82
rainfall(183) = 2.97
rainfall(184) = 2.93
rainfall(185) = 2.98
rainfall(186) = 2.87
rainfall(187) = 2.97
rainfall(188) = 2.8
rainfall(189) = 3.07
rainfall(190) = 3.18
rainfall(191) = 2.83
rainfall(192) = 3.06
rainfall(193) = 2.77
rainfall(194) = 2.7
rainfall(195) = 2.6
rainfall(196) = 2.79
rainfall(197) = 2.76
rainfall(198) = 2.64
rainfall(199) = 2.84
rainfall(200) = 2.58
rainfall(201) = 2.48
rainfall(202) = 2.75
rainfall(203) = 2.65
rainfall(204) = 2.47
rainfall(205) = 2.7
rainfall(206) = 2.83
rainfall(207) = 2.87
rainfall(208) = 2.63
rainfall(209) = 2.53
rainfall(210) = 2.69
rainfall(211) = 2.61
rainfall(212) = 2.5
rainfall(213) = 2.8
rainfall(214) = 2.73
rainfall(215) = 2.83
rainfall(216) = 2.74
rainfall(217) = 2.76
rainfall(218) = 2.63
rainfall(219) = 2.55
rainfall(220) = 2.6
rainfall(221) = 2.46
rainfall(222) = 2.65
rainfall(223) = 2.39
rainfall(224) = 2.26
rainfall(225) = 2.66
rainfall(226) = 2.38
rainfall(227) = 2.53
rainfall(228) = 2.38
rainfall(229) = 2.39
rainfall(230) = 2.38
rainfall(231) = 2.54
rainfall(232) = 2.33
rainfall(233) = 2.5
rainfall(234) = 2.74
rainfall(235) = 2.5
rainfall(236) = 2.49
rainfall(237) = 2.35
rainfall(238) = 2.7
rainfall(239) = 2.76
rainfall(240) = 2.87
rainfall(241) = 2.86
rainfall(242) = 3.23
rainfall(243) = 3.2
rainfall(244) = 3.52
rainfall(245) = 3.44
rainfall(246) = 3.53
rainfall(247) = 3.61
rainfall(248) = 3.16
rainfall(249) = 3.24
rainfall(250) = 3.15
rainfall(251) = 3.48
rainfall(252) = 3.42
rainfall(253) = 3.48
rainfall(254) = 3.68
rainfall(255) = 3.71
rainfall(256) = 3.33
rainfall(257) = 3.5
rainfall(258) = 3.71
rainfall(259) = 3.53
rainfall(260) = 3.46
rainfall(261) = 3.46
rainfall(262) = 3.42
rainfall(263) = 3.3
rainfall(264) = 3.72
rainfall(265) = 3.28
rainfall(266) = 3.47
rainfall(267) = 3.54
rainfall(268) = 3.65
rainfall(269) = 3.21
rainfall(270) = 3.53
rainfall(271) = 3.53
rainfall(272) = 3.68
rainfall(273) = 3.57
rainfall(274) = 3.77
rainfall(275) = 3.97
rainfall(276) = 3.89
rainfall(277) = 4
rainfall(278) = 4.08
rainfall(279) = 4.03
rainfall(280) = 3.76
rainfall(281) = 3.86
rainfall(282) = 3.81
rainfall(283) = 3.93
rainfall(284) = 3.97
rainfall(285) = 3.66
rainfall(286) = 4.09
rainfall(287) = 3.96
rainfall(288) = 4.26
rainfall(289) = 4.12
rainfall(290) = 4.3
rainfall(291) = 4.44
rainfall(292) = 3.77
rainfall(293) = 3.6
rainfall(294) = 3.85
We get 1.35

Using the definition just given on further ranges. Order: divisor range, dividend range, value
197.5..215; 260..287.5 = 1.39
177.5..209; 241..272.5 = 1.23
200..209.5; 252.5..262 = 1.33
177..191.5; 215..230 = 0.88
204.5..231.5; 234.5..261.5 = 1.25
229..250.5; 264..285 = 1.29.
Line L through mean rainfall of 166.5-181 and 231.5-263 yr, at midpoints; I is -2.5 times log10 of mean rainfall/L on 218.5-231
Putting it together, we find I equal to 0.16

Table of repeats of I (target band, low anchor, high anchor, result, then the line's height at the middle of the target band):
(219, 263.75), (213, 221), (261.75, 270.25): 0.04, 3.07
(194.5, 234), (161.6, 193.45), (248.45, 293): 0.11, 2.89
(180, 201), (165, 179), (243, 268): -0.24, 2.28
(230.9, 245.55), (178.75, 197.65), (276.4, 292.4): 0.23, 3.46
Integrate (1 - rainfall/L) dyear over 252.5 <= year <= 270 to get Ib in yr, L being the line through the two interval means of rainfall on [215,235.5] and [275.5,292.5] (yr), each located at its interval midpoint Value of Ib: -0.40 yr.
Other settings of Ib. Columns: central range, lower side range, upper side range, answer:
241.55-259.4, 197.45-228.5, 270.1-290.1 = -0.6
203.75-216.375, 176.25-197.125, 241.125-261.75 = 1.5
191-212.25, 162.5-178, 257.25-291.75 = -2.5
